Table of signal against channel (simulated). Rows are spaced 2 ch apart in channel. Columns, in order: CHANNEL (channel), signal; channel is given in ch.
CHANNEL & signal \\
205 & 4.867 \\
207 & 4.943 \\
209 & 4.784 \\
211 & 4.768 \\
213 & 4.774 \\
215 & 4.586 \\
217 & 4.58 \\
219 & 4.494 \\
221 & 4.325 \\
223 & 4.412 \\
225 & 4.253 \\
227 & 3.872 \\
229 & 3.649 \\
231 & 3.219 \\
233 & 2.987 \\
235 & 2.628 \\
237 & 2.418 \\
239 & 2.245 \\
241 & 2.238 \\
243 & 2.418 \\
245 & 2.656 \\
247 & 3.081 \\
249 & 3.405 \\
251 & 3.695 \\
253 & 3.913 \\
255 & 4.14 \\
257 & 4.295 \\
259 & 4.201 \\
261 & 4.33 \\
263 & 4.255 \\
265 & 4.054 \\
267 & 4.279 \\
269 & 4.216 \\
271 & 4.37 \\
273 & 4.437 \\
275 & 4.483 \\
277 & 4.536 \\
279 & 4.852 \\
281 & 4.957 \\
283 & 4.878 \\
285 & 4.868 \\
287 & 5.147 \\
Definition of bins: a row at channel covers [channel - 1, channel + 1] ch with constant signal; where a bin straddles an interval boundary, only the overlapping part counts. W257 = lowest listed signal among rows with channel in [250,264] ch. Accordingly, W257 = 3.695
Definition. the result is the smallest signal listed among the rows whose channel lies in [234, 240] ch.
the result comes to 2.245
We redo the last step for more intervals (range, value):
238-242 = 2.238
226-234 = 2.987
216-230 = 3.649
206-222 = 4.325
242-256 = 2.418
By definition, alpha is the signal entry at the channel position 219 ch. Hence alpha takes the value 4.494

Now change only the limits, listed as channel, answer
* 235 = 2.628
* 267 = 4.279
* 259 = 4.201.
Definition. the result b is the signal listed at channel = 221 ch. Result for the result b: 4.325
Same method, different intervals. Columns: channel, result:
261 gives 4.33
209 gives 4.784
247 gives 3.081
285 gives 4.868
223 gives 4.412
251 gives 3.695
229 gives 3.649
